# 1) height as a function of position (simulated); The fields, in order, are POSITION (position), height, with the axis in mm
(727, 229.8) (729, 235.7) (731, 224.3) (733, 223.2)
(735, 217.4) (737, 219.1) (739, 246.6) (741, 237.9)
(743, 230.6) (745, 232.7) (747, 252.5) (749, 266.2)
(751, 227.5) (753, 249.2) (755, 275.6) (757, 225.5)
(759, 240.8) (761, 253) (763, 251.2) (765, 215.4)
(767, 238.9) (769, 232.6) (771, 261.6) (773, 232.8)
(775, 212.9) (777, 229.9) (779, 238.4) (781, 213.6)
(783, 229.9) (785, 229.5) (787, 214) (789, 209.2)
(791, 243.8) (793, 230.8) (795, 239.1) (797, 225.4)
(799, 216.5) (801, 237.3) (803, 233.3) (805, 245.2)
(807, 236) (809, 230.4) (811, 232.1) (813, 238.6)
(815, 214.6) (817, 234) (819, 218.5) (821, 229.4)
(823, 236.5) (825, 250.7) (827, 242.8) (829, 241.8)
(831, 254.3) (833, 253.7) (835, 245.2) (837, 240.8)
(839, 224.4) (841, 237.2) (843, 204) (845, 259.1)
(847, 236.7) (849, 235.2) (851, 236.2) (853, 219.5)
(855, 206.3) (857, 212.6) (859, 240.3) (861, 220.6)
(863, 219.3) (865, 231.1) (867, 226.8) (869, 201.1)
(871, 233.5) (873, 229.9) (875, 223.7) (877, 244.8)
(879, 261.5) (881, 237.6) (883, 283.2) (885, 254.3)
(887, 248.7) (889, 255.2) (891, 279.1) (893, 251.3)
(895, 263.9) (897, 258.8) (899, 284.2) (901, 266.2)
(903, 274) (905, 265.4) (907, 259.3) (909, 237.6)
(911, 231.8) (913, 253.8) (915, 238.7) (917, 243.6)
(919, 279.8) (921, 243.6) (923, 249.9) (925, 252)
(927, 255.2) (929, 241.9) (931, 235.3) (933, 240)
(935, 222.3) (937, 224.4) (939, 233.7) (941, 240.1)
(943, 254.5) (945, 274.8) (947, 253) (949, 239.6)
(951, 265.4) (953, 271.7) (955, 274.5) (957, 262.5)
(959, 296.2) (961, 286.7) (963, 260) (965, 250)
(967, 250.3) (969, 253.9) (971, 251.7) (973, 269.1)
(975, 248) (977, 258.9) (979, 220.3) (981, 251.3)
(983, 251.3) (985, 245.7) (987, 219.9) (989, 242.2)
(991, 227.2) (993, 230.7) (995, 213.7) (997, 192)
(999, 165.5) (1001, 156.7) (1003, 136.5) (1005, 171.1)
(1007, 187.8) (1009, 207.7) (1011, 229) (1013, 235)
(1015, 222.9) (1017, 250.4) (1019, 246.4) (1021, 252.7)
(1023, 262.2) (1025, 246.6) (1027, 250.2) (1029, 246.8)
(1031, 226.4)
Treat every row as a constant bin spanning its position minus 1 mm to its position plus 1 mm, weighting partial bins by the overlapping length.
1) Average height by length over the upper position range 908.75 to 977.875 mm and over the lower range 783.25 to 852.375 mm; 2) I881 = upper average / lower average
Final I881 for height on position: 1.08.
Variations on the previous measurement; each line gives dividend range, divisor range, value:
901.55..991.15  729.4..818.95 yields 1.08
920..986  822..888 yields 1.07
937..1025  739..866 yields 1.01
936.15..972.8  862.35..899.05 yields 1.05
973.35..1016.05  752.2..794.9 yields 0.92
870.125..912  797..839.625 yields 1.08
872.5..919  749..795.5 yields 1.08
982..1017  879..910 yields 0.80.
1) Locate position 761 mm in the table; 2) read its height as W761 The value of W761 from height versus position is 253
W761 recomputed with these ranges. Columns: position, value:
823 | 236.5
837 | 240.8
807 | 236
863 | 219.3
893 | 251.3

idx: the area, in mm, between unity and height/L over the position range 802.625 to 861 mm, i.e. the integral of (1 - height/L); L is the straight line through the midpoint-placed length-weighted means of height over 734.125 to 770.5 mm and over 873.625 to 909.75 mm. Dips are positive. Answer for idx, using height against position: 3.8 mm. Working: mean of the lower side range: 240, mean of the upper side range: 258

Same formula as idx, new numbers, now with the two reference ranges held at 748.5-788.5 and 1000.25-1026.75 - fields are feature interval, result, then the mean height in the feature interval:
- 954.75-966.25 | -2.6 mm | 271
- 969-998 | -2.4 mm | 238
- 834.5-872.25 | 0.3 mm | 228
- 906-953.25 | -4.9 mm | 247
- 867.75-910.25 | -4.8 mm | 253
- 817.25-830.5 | -0.3 mm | 237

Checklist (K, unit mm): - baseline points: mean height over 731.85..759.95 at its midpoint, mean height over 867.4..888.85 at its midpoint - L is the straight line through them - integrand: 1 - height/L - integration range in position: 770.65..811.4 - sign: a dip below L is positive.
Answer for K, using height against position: 1.7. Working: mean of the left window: 239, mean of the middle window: 230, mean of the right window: 242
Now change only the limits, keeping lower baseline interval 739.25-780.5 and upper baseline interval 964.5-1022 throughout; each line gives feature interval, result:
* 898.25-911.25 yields -1.7 mm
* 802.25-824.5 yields 0.4 mm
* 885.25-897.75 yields -1.5 mm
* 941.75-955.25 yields -1.9 mm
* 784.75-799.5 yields 0.7 mm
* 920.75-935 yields -0.9 mm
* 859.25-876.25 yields 0.6 mm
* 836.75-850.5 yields 0.1 mm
